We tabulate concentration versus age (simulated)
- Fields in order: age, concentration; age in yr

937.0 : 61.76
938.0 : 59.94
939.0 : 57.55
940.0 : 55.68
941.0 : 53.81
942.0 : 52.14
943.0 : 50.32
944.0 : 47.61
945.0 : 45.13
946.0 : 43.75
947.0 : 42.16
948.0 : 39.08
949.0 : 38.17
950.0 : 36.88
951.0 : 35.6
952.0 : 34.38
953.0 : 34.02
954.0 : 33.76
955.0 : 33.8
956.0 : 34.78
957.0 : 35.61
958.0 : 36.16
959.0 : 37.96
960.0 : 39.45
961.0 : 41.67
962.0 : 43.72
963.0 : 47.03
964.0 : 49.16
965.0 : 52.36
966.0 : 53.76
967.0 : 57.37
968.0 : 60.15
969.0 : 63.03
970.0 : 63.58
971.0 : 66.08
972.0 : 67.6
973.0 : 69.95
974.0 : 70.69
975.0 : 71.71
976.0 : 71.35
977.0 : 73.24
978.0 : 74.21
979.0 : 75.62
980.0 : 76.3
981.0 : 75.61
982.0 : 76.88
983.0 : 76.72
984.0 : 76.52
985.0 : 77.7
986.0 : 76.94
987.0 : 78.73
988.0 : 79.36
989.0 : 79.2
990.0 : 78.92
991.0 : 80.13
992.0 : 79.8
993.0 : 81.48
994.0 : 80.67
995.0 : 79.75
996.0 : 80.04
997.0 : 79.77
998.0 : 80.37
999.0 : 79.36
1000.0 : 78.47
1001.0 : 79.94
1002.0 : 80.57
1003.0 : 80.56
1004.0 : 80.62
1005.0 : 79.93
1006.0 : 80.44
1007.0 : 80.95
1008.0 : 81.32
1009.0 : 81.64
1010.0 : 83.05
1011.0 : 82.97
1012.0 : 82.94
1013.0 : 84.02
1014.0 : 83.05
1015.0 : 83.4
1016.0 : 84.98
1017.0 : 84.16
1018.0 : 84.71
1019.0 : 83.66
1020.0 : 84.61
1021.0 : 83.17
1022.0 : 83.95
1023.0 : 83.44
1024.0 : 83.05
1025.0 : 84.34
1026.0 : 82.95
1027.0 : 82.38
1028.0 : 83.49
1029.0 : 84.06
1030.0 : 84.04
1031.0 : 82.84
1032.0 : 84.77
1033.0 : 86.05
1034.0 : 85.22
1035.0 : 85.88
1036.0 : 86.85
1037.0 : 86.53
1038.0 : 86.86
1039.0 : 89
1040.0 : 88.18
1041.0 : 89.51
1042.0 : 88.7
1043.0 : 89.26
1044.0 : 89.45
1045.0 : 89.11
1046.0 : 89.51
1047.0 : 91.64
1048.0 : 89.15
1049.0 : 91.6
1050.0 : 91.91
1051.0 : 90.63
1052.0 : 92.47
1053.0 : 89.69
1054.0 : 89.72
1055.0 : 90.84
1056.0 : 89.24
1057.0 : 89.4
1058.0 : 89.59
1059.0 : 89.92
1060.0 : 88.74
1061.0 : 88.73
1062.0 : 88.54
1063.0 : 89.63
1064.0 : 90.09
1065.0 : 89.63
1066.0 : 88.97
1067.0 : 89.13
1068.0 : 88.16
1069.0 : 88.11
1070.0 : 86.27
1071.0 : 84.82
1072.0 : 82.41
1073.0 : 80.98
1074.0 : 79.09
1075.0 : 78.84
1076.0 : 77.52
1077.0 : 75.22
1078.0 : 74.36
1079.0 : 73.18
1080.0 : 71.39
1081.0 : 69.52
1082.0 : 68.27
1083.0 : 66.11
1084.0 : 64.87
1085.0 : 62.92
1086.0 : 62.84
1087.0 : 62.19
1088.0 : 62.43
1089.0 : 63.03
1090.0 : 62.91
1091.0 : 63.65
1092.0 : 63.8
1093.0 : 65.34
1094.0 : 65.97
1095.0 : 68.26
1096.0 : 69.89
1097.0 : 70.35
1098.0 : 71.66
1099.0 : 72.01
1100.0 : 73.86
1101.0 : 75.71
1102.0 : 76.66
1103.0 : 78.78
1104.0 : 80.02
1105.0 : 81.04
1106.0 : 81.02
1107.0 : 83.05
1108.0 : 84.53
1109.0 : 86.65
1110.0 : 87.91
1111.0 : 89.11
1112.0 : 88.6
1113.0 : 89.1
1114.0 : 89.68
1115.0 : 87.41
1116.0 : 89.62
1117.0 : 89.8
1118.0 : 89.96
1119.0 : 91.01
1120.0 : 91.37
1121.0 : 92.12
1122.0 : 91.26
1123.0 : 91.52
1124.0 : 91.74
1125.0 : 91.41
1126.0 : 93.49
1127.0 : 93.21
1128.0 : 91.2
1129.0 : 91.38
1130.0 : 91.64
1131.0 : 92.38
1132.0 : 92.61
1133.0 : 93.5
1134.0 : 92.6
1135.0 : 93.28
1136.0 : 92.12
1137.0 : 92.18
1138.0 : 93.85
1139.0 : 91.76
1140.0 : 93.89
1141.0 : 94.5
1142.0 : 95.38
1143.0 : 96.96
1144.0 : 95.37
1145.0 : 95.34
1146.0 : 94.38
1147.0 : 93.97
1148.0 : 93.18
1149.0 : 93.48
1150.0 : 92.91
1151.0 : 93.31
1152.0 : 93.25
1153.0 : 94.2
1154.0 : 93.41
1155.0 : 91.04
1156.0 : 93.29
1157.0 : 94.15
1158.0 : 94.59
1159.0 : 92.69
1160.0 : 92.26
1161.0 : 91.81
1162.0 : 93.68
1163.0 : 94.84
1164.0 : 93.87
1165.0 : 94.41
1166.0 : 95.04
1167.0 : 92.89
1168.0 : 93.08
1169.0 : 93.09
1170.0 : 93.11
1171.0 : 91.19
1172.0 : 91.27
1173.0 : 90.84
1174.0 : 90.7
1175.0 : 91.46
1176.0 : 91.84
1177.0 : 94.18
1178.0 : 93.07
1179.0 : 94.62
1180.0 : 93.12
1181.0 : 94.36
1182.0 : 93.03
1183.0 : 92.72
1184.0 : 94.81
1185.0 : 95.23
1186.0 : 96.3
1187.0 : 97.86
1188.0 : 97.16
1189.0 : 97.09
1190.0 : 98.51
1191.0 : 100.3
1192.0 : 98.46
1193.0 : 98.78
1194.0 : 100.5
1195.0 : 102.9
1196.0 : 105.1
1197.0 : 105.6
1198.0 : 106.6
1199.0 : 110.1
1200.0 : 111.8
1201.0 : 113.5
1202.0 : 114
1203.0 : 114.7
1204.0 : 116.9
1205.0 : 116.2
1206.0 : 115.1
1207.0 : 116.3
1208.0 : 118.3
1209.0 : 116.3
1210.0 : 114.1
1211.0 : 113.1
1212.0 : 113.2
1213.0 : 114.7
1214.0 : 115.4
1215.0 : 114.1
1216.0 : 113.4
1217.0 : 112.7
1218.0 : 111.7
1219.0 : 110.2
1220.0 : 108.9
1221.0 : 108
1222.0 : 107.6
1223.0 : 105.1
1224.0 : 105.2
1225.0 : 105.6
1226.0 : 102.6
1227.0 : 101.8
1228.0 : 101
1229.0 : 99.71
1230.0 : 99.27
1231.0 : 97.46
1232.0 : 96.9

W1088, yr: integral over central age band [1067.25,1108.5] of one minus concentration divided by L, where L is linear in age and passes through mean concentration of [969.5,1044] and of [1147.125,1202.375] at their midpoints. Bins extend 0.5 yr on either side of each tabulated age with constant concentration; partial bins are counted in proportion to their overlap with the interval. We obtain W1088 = 6.8 yr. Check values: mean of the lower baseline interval 80.7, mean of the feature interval 73.5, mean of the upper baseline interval 96.2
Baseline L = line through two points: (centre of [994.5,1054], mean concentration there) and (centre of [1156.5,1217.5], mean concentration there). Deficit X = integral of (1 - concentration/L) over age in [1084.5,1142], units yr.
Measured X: 6.8 yr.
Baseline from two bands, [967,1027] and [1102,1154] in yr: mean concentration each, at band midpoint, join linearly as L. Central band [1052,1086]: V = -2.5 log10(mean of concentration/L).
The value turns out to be 0.04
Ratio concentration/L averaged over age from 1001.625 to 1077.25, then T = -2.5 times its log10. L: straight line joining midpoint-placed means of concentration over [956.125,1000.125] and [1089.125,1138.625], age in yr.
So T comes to -0.15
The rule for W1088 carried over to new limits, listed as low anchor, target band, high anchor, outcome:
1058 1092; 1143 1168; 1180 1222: 0.64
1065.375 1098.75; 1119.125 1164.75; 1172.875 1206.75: -2.43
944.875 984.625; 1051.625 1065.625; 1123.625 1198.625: -3.12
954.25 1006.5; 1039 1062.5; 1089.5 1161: -3.87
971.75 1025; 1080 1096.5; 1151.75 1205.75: 4.33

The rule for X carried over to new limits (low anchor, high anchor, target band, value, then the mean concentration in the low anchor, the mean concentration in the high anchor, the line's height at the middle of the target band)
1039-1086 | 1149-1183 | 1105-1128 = -0.1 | 84.3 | 93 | 88.9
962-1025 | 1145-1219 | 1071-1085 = 2.1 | 75.9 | 100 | 86.9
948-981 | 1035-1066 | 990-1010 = -3.7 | 52.6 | 89.4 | 67.8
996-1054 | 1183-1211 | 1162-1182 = 2.0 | 84.8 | 106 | 103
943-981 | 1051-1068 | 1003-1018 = -2.5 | 51.6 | 89.6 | 70.5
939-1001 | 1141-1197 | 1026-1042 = -3.2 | 60.5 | 94.7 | 71.5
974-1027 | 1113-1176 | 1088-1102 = 3.2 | 80.1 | 92.6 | 88.3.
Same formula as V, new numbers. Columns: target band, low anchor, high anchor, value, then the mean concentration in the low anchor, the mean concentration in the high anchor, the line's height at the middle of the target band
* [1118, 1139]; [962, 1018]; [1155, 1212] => 0.008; 75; 99.9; 92.8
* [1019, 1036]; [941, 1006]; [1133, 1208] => -0.171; 62.2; 97.3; 71.8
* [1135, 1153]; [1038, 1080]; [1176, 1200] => 0.007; 86.9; 98.4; 94.5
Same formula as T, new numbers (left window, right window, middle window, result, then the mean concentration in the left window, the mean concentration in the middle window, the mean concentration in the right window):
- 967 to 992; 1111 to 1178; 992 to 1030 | -0.07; 73.2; 82.1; 92.5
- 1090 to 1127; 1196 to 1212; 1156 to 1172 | 0.08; 81.8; 93.3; 113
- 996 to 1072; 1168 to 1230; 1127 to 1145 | 0.04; 85.7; 93.3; 104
